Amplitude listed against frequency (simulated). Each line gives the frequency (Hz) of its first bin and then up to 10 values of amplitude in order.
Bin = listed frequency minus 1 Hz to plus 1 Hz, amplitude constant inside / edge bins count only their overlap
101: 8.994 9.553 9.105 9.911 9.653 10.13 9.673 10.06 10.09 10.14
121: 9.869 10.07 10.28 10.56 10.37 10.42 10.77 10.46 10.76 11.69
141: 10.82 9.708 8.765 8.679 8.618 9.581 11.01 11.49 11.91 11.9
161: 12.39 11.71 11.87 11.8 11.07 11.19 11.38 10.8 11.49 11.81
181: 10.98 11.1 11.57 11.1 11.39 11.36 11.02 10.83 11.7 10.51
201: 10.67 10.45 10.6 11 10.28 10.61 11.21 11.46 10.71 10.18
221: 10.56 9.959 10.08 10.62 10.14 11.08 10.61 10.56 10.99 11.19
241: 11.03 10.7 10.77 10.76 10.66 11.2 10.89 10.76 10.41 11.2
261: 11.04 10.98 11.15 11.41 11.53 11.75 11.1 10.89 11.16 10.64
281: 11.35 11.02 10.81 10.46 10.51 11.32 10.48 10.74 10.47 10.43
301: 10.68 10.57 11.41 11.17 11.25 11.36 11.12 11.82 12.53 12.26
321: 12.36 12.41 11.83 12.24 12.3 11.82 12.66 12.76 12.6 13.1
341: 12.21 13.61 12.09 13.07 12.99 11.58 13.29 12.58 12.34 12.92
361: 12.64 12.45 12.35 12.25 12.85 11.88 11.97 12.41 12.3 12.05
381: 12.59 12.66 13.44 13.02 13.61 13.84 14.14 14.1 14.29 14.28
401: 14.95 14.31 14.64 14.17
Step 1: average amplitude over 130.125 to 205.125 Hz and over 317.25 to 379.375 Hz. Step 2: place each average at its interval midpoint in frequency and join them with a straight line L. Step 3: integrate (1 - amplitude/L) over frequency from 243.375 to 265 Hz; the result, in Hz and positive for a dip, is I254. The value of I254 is 1.5 Hz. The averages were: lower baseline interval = 10.9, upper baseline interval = 12.5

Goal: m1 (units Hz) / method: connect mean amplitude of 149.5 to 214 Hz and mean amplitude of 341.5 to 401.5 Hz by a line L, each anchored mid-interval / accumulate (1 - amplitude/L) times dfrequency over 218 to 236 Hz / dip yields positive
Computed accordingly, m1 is 1.81 Hz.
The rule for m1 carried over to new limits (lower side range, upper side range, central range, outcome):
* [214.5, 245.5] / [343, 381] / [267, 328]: 1.7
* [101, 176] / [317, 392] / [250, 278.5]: 1.5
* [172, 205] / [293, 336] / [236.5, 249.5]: 0.5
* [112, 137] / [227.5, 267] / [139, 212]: -3.0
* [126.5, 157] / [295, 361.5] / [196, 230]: 1.0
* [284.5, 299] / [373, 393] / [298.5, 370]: -2.9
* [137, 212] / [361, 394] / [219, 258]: 2.8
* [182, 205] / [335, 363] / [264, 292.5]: 2.1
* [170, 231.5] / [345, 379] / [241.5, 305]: 3.8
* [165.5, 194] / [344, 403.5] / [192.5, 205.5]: 0.7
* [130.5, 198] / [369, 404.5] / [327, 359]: 0.6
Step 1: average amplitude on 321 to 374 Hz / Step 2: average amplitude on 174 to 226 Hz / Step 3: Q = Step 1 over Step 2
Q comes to 1.15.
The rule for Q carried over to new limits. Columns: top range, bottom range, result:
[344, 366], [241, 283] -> 1.14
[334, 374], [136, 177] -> 1.16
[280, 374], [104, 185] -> 1.12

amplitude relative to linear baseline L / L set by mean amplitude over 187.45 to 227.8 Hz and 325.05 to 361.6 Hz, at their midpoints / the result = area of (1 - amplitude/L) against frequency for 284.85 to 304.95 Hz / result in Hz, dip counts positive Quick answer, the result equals 2.1 Hz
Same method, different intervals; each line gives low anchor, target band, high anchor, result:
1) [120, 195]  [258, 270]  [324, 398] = 0.6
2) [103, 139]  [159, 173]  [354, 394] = -1.4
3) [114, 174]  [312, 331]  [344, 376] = 0.1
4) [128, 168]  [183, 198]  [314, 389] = -0.2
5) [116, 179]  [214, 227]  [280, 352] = 0.7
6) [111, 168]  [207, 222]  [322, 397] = 0.7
